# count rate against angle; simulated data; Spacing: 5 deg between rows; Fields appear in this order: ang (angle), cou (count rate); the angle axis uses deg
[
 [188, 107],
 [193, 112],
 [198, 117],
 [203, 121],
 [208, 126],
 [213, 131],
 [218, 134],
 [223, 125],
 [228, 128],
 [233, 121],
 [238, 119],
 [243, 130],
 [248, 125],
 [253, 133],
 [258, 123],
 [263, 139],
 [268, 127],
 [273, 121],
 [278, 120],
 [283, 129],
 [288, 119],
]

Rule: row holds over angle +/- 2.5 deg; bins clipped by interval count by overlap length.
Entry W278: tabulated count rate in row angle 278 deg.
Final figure 120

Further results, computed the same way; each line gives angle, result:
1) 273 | 121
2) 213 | 131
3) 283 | 129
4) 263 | 139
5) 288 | 119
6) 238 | 119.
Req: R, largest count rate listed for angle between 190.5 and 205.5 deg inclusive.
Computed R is 121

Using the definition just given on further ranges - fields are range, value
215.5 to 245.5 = 134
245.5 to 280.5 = 139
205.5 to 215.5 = 131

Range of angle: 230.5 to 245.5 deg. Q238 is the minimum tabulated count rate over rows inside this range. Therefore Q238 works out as 119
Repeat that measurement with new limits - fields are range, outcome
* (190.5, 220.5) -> 112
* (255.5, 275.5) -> 121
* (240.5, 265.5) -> 123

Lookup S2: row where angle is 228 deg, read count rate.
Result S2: 128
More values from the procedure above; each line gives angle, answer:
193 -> 112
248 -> 125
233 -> 121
